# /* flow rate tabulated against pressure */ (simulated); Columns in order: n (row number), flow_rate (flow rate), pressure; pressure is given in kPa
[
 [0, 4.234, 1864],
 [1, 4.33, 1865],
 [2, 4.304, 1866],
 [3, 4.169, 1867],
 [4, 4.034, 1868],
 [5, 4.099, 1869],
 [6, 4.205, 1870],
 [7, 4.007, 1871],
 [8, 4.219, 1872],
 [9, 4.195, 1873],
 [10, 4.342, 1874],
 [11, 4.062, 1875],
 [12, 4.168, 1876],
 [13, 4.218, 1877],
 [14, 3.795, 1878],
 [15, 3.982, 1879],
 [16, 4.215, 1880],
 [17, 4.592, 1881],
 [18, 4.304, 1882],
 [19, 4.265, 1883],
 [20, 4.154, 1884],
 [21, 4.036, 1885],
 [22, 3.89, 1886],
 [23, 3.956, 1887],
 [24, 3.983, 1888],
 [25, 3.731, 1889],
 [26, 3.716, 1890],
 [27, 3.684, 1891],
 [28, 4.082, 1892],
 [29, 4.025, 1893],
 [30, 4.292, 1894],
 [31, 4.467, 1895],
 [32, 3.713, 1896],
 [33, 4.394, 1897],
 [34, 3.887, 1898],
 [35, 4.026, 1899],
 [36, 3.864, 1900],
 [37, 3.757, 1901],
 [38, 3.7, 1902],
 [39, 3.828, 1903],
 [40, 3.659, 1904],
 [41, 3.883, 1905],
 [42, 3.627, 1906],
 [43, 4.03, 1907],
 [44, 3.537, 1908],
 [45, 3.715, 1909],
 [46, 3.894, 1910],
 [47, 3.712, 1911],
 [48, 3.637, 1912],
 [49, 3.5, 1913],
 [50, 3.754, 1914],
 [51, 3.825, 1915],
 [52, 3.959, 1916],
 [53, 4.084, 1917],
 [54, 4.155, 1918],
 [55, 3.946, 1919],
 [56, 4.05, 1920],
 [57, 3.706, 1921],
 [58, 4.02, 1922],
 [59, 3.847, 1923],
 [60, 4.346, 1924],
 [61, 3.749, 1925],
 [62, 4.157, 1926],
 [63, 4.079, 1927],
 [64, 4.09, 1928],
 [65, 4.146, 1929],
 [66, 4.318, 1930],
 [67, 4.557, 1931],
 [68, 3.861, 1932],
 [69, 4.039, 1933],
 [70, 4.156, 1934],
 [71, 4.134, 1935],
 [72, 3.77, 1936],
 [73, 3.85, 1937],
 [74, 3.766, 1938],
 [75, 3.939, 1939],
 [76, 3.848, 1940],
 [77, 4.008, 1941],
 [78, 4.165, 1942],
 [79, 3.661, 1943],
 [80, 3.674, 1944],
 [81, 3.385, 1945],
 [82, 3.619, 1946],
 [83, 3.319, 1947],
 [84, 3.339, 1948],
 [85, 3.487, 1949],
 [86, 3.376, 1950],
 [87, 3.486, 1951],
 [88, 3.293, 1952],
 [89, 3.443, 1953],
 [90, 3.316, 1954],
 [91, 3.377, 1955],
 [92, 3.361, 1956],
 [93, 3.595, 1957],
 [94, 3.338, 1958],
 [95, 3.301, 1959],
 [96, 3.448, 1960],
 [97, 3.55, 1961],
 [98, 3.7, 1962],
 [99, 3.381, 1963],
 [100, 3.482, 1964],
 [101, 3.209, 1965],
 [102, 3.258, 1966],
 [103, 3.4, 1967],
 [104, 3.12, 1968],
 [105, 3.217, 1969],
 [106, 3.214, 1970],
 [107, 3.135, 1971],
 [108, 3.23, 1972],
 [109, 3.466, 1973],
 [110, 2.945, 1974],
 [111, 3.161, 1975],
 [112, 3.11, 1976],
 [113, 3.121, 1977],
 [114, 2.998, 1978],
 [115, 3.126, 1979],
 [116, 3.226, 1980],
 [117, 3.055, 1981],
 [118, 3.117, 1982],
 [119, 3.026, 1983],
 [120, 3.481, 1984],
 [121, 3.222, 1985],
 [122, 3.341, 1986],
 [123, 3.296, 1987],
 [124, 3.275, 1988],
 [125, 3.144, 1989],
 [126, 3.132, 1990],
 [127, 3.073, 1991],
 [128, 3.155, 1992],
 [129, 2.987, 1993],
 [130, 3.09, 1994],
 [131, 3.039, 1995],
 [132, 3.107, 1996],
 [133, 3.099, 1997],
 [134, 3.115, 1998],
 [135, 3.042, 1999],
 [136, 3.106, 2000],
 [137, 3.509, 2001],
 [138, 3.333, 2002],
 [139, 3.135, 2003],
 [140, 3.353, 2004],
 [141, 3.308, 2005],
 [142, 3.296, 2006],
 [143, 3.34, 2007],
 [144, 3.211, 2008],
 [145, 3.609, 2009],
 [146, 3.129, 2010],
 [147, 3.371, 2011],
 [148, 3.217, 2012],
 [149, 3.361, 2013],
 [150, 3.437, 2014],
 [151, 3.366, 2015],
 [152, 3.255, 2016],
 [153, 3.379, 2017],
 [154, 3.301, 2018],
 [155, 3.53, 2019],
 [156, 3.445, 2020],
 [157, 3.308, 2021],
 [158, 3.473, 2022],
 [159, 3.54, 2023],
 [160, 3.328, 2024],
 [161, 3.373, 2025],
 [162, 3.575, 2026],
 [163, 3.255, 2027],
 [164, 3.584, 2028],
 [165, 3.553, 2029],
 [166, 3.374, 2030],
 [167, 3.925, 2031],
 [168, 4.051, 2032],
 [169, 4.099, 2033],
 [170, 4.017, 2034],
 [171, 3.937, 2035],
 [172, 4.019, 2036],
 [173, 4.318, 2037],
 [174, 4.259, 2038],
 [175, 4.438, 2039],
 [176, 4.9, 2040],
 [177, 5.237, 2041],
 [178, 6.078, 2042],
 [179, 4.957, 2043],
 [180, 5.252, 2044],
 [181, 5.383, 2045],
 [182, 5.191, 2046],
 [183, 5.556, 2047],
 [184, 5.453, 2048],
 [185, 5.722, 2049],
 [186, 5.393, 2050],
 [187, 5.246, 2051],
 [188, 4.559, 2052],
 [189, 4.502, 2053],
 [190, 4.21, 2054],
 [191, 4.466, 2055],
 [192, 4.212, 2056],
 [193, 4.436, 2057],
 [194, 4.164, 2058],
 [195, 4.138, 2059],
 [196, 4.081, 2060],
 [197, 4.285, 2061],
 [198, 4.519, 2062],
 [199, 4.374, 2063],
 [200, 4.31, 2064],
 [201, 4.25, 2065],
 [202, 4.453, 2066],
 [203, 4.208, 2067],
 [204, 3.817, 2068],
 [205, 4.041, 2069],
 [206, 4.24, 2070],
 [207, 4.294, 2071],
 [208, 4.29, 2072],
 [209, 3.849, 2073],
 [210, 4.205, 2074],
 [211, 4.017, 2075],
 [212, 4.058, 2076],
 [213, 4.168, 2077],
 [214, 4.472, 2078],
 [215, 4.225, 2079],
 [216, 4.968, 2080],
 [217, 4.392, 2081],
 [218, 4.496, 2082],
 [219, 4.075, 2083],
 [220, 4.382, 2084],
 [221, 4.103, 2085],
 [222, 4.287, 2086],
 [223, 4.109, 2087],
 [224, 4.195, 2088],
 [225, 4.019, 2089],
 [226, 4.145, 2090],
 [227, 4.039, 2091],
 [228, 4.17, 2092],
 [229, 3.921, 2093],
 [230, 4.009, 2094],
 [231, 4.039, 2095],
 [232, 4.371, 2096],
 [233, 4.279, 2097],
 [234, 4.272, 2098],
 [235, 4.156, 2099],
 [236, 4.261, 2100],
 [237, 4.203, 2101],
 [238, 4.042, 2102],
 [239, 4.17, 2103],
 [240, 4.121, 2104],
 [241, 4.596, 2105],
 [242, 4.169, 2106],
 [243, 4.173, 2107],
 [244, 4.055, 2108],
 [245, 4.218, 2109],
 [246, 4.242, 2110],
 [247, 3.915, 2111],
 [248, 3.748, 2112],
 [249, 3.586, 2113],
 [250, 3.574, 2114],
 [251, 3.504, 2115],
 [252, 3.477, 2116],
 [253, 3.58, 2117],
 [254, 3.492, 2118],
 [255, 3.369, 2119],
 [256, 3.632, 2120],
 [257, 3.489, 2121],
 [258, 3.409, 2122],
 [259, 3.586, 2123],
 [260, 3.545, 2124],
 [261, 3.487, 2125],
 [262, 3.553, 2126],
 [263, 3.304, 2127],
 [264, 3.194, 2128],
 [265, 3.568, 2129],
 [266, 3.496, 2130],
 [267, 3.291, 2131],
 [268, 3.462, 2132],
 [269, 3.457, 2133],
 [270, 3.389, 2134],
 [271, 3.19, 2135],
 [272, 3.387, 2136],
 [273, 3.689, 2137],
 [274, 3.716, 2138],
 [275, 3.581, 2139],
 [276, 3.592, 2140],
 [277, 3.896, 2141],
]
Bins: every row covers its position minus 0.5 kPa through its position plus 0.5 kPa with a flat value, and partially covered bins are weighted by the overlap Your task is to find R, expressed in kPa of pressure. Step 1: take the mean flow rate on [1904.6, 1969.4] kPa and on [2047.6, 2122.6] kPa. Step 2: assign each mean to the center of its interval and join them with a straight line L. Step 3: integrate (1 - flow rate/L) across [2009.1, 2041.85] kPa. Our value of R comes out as 2.3 kPa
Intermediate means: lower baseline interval 3.72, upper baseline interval 4.19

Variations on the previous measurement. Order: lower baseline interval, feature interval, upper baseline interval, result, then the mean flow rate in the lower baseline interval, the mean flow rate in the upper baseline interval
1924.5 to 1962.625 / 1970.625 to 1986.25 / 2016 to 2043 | 2.6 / 3.73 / 3.9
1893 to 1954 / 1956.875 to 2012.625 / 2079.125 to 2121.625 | 9.7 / 3.86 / 4.05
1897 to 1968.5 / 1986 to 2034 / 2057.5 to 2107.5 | 7.7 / 3.74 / 4.21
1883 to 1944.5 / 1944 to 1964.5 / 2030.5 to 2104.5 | 3.1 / 3.94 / 4.4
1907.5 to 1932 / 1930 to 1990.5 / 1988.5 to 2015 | 2.3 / 3.95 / 3.22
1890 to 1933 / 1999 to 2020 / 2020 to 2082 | 4.4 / 3.94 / 4.32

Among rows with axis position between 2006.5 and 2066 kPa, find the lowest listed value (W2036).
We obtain 3.129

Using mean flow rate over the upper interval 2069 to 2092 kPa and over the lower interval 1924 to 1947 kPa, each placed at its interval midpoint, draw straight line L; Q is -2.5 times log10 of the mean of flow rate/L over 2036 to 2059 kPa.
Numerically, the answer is -0.17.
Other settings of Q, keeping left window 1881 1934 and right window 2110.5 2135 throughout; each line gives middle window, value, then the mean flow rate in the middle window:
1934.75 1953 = 0.064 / 3.66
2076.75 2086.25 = -0.213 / 4.36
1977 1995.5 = 0.200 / 3.15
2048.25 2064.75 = -0.241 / 4.55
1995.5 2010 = 0.157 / 3.25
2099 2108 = -0.187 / 4.2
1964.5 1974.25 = 0.186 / 3.23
